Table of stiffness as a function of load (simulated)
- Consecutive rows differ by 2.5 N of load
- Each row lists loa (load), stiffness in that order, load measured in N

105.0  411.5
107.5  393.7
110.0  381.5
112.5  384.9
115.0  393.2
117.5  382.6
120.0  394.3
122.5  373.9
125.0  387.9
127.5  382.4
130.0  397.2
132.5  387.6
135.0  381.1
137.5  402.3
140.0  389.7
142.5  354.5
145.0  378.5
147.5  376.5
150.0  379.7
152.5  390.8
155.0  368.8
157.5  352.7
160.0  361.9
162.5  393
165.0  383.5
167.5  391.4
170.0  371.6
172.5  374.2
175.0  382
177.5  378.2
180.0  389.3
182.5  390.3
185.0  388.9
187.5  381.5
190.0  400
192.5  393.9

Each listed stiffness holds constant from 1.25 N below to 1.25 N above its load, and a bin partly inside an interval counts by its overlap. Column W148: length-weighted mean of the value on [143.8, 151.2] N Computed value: 378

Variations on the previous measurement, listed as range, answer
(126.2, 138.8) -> 390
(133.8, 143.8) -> 382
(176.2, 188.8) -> 386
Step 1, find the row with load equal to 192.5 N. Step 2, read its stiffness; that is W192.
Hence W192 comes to 393.9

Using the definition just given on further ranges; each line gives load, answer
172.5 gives 374.2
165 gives 383.5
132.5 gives 387.6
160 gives 361.9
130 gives 397.2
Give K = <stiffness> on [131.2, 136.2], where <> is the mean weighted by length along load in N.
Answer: 385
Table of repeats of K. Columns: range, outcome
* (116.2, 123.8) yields 384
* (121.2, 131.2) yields 385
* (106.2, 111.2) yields 388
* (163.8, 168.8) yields 387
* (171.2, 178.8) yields 378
